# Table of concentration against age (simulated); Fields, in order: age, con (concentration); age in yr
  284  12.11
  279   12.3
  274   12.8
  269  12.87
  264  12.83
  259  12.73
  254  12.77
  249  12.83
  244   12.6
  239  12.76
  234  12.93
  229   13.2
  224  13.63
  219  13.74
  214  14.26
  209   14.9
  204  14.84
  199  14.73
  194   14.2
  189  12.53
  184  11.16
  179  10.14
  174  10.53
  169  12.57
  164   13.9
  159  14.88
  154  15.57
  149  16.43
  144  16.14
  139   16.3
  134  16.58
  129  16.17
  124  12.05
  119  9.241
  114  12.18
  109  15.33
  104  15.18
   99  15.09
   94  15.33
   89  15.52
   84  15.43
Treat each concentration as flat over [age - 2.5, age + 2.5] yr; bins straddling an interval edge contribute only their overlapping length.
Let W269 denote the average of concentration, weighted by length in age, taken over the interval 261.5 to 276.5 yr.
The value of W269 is 12.8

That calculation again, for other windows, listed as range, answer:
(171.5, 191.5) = 11.1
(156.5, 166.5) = 14.4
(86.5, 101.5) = 15.3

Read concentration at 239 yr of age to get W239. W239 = 12.76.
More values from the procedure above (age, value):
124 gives 12.05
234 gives 12.93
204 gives 14.84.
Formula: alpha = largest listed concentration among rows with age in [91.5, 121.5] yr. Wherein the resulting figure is 15.33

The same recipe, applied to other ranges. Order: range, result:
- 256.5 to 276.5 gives 12.87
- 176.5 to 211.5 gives 14.9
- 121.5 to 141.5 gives 16.58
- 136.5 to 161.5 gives 16.43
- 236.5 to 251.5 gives 12.83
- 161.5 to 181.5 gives 13.9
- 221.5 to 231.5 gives 13.63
